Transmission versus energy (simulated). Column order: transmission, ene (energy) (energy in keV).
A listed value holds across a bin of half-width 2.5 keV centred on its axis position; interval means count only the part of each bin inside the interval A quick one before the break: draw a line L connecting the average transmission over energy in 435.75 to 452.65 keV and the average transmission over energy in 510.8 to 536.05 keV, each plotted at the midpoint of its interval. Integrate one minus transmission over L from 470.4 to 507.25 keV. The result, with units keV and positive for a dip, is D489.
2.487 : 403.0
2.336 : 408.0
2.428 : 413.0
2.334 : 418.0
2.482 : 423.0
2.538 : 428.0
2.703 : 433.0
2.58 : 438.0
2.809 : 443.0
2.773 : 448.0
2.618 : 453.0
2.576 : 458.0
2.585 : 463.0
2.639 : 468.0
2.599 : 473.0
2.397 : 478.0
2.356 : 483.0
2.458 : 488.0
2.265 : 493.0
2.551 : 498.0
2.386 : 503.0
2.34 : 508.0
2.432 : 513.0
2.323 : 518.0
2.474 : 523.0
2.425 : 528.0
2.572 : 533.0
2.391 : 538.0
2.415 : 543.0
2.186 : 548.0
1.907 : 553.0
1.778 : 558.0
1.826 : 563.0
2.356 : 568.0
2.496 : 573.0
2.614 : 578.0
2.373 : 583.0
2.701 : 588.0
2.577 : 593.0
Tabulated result 1.9 keV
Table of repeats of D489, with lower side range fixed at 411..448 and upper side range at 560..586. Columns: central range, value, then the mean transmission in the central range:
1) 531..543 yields -0.4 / 2.46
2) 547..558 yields 1.9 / 1.97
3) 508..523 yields 0.2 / 2.39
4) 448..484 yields -0.8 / 2.56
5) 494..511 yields 0.3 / 2.41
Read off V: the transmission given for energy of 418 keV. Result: 2.334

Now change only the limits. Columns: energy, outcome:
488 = 2.458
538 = 2.391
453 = 2.618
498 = 2.551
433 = 2.703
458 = 2.576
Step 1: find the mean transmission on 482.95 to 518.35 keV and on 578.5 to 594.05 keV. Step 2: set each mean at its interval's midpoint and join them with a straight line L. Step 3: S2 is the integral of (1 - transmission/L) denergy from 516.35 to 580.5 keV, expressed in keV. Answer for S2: 5.0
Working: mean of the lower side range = 2.4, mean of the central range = 2.29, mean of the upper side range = 2.56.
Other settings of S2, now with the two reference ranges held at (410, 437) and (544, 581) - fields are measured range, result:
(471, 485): -0.4 keV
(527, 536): -1.0 keV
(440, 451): -1.5 keV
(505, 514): -0.3 keV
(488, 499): -0.3 keV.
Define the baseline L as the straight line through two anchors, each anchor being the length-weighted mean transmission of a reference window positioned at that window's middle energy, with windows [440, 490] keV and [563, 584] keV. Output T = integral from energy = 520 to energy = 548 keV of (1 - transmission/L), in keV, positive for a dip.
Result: 0.4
